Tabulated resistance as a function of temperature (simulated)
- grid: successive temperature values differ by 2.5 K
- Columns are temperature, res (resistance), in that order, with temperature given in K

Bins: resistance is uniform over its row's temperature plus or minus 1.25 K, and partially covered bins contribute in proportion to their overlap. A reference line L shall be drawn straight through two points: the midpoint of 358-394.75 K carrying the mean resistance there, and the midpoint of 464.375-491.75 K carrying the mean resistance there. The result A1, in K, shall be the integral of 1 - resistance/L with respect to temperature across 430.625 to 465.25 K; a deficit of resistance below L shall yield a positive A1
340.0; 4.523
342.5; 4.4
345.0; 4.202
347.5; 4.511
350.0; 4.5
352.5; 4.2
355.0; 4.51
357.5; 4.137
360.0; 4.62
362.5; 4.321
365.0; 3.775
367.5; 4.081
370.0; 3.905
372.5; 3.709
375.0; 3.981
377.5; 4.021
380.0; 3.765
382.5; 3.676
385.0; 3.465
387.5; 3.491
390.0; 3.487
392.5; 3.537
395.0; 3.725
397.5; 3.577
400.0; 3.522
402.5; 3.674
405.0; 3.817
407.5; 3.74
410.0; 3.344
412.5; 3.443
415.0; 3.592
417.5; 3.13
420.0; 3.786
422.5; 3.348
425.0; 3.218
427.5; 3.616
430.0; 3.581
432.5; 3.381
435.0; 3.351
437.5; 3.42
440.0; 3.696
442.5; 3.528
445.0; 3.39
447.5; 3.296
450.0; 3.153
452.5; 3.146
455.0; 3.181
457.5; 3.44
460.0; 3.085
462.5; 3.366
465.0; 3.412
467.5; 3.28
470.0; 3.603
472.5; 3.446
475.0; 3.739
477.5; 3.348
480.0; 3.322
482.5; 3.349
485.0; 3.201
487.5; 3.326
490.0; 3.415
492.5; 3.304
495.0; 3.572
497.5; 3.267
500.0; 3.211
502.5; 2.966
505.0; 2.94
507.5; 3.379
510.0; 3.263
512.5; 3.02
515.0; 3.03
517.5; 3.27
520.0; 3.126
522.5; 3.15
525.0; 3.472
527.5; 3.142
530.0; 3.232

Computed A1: 1.82 K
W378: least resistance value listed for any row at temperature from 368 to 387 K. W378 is 3.465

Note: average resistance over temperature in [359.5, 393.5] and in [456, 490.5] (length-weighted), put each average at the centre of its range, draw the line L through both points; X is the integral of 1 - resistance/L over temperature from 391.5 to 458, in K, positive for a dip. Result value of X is 2.54 K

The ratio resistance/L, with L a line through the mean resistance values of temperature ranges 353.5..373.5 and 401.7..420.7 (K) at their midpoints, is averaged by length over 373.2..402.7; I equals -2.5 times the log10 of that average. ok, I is 0.05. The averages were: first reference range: 4.14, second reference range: 3.56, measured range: 3.66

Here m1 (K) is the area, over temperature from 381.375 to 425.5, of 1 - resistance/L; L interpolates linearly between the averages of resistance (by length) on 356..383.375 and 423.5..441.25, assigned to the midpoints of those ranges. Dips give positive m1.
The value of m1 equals 2.10 K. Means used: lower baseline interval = 4.01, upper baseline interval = 3.46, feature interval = 3.54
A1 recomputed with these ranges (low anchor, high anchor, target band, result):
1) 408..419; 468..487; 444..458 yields 0.7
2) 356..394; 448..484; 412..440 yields 0.9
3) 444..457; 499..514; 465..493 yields -1.9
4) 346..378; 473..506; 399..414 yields 1.1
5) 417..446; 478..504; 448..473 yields 0.5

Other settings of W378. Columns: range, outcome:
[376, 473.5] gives 3.085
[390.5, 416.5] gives 3.344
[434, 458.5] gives 3.146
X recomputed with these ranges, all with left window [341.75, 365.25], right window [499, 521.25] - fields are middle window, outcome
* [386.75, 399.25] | 1.5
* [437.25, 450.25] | 0.8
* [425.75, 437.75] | 0.9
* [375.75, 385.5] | 0.9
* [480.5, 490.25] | 0.0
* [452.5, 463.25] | 0.9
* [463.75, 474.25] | 0.0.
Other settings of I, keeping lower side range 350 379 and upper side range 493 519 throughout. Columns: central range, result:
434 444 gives 0.04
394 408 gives 0.06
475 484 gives -0.01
